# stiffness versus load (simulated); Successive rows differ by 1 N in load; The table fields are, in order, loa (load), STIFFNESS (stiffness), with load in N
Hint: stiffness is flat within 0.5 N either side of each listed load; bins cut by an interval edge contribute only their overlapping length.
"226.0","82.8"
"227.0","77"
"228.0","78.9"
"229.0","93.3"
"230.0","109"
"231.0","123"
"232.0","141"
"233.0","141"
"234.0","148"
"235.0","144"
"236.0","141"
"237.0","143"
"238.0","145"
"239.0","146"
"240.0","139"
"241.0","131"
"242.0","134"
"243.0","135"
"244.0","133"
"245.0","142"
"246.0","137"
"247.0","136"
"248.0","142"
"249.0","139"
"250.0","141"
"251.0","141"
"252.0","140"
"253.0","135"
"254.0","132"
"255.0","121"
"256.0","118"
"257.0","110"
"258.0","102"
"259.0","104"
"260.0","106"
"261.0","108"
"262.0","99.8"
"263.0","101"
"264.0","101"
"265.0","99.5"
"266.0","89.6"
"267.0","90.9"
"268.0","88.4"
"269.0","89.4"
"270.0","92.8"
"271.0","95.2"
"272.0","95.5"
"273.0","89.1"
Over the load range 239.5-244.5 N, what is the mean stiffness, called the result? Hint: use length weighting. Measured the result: 134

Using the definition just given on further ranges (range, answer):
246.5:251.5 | 140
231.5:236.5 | 143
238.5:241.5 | 139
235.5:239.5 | 144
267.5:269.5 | 88.9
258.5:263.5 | 104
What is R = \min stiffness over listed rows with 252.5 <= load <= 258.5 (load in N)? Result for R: 102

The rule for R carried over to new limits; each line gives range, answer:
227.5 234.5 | 78.9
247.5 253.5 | 135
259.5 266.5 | 89.6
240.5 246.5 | 131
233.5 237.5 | 141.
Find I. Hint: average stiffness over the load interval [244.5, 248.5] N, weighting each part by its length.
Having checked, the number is 139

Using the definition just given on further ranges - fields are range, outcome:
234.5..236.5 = 142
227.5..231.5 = 101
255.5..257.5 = 114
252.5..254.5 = 134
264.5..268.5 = 92.1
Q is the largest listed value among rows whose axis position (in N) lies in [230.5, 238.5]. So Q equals 148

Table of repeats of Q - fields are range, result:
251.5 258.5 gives 140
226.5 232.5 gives 141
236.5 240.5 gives 146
